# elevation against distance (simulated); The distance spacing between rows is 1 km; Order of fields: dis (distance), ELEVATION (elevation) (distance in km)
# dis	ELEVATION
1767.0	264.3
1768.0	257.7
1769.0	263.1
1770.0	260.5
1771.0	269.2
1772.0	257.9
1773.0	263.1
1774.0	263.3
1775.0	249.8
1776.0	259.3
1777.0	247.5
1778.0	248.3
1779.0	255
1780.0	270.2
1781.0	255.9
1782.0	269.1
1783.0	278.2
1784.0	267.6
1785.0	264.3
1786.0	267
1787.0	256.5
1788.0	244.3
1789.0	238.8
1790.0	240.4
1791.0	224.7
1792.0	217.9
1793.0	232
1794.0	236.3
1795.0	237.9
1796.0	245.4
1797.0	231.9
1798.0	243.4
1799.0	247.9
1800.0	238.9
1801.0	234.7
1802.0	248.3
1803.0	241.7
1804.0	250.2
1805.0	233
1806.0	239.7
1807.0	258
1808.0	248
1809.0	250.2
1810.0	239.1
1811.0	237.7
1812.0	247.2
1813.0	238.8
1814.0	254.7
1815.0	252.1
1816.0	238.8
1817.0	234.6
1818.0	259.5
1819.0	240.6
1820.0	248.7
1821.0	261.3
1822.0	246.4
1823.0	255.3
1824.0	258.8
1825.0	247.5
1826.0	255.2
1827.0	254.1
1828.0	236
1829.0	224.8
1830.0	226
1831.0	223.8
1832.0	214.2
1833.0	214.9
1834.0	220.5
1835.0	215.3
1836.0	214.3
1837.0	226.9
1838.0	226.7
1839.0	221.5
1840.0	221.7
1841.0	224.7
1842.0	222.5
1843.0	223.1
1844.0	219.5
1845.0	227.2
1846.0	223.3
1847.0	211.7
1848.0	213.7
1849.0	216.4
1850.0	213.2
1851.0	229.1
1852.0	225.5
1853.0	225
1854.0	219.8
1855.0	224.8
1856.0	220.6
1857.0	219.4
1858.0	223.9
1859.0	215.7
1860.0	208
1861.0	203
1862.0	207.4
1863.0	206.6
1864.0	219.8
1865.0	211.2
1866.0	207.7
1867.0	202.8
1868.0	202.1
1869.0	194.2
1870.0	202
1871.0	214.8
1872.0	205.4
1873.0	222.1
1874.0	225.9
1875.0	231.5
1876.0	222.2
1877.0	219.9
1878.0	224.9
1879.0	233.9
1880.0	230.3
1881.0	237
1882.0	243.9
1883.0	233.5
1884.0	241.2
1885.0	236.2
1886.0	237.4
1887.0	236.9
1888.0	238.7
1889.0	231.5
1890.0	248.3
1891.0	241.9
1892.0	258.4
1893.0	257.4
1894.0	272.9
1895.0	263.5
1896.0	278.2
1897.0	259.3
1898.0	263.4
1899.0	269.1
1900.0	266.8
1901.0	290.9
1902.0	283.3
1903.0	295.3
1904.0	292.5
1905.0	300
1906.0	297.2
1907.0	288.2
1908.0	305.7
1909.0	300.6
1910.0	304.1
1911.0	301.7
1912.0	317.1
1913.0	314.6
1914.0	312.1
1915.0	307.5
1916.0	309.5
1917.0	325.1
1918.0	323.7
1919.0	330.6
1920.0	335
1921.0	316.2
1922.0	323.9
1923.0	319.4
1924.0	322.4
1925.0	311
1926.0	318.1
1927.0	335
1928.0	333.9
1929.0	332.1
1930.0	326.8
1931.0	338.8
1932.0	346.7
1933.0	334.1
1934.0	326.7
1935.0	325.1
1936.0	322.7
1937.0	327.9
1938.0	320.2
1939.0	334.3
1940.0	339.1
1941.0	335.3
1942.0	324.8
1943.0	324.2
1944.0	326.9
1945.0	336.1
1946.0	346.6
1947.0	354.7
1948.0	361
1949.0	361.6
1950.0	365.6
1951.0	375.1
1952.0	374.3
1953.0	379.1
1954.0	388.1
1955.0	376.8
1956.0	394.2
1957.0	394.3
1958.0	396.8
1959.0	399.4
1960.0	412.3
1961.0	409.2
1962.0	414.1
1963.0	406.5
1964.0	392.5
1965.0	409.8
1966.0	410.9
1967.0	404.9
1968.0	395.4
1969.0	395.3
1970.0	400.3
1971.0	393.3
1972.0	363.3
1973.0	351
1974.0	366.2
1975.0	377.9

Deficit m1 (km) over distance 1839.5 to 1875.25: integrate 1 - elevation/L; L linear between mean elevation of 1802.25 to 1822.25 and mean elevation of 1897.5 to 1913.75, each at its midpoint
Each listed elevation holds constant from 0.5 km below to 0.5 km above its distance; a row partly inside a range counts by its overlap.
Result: 7.0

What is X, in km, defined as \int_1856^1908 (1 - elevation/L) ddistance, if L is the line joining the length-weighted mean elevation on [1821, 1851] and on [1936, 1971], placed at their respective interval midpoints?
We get 8.3 km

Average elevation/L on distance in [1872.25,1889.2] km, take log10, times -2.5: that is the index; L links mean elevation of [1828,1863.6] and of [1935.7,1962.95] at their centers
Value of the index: 0.16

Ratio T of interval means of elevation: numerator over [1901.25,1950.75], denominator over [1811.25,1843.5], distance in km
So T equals 1.37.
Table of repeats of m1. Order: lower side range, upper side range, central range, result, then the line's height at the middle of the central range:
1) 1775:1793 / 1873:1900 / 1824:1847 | 2.0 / 248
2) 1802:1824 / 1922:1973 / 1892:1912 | 2.4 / 322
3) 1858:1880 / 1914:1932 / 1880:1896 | 0.4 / 253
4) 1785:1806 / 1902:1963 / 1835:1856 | 4.2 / 276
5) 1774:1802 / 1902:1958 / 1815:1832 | 1.6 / 269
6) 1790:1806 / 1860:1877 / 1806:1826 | -1.5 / 231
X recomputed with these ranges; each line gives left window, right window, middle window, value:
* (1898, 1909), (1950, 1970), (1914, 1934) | 0.10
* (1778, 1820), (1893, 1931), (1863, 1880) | 4.09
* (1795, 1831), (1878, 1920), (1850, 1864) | 2.29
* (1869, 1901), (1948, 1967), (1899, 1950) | 0.18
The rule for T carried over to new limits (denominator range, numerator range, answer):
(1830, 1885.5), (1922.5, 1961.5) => 1.59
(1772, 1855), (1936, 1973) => 1.55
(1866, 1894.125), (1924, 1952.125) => 1.47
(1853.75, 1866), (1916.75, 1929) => 1.51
